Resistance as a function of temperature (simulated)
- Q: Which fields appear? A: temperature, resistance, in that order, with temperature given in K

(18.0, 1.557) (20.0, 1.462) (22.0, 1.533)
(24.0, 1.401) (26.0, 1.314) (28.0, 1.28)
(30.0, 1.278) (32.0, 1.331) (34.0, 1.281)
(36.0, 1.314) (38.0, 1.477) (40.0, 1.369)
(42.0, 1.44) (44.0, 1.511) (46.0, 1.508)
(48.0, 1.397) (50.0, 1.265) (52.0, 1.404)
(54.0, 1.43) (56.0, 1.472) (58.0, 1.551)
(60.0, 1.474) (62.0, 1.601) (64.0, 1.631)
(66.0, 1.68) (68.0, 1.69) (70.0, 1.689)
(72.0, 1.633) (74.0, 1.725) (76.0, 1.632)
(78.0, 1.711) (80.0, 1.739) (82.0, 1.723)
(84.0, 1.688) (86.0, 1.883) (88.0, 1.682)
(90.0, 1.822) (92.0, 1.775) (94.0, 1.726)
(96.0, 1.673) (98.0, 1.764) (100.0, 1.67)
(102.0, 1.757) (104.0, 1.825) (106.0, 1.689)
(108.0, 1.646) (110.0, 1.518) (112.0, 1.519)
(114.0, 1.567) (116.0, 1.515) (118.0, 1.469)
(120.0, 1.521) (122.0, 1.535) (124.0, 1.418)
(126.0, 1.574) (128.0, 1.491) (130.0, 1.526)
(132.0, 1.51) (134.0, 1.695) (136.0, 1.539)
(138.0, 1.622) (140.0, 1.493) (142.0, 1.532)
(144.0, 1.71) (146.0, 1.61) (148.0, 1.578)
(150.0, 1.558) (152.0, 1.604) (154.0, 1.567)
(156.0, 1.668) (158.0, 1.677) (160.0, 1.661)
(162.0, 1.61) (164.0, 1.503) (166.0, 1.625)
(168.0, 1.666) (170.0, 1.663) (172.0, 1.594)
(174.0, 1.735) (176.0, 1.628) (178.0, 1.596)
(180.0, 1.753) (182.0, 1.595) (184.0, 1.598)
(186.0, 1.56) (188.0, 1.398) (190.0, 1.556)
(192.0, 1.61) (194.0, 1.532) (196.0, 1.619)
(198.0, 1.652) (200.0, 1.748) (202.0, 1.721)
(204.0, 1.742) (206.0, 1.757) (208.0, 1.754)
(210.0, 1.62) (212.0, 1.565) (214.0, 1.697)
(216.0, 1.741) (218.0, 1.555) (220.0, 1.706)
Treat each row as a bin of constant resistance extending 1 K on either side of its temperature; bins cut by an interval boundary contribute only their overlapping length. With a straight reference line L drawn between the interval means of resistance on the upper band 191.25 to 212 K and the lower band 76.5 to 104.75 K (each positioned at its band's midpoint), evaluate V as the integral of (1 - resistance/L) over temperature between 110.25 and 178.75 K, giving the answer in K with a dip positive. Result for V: 5.1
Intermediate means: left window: 1.74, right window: 1.67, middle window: 1.58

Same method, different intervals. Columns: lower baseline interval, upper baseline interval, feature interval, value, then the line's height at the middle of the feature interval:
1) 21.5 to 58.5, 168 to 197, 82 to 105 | -4.3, 1.47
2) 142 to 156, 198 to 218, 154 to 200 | 0.9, 1.65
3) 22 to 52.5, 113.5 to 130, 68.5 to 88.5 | -3.7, 1.44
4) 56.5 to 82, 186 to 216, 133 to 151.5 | 0.6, 1.64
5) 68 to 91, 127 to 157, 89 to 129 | 0.8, 1.65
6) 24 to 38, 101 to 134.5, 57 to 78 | -3.1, 1.43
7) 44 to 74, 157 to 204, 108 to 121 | 0.4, 1.58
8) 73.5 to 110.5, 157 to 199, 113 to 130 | 1.7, 1.68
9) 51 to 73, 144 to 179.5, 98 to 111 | -0.8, 1.59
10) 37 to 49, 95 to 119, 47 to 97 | -3.0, 1.53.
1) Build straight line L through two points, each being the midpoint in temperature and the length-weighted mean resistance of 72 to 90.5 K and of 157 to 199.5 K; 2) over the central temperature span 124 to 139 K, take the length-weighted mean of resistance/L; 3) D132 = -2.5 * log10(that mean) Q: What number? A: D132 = 0.08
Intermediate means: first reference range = 1.73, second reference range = 1.61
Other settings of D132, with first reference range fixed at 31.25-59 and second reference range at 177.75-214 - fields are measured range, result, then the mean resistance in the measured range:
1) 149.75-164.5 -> -0.024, 1.61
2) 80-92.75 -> -0.194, 1.76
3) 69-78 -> -0.154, 1.67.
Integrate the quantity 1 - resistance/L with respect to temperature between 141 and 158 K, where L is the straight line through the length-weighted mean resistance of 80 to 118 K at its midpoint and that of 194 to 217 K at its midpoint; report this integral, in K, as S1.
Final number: 0.8 K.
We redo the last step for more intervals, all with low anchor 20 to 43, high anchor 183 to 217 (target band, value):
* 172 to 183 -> -0.4 K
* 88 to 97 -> -1.7 K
